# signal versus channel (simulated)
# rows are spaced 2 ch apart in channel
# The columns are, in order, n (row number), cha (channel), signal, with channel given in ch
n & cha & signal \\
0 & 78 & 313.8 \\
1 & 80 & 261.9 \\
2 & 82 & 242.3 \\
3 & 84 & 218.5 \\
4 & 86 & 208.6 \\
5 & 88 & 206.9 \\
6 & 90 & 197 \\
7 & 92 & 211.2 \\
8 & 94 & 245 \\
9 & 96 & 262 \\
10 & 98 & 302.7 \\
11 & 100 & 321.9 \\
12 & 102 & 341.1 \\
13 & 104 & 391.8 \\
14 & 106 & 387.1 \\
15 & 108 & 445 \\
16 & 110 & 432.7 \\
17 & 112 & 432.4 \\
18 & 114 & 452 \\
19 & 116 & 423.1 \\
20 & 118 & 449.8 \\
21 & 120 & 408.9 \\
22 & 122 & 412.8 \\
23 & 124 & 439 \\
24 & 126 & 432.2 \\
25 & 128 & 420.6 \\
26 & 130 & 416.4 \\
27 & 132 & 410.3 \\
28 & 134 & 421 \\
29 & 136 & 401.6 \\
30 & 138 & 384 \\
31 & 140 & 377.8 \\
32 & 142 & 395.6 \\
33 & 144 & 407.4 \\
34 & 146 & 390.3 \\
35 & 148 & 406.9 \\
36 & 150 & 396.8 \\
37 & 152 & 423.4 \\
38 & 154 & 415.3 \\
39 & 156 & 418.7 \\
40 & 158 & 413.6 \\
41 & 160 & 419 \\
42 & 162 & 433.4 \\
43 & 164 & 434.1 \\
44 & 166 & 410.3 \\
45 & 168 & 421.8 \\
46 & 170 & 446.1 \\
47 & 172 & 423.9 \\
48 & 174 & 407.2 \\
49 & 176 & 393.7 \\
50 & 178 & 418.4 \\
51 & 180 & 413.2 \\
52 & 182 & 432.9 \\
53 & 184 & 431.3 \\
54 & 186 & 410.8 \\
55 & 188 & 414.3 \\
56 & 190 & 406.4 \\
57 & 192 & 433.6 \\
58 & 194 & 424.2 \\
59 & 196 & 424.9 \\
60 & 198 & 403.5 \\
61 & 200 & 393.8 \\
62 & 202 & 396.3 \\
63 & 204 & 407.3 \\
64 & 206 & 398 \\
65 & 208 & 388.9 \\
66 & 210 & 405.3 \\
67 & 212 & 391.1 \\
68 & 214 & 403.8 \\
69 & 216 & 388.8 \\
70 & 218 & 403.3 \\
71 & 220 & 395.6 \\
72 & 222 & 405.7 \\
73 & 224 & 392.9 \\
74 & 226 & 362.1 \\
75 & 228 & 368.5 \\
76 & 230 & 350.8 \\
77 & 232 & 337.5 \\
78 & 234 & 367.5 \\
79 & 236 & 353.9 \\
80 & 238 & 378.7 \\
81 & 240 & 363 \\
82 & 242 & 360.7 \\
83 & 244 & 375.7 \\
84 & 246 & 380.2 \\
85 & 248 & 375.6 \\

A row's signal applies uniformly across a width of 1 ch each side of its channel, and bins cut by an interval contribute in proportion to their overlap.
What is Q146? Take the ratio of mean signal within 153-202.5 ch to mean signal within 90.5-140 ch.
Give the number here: 1.09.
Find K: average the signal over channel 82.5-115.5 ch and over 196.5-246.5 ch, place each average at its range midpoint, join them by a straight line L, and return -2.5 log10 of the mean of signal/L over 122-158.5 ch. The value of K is -0.206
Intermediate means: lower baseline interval 316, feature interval 410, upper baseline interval 383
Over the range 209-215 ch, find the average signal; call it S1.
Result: 400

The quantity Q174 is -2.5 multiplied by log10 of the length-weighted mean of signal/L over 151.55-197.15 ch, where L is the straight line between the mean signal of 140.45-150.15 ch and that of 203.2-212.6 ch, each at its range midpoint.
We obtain -0.058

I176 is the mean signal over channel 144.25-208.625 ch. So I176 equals 414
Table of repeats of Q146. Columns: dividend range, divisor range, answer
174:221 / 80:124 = 1.22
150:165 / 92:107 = 1.34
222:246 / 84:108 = 1.29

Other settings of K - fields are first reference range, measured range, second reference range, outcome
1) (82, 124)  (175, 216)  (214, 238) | -0.12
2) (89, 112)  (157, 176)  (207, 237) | -0.18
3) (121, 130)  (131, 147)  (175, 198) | 0.07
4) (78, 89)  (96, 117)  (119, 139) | -0.18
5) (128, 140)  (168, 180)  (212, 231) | -0.06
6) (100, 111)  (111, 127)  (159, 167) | -0.08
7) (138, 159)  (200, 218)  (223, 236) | -0.07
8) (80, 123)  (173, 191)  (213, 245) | -0.15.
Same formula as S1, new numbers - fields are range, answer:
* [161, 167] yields 426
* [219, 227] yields 389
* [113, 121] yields 433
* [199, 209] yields 397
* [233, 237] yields 361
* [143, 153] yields 405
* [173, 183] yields 413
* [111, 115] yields 442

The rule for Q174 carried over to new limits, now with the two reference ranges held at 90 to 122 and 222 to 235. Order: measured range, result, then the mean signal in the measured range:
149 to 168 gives -0.150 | 418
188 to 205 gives -0.128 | 411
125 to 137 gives -0.148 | 417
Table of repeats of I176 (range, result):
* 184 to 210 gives 409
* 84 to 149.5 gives 368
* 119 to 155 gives 409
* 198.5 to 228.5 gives 394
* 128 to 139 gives 408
